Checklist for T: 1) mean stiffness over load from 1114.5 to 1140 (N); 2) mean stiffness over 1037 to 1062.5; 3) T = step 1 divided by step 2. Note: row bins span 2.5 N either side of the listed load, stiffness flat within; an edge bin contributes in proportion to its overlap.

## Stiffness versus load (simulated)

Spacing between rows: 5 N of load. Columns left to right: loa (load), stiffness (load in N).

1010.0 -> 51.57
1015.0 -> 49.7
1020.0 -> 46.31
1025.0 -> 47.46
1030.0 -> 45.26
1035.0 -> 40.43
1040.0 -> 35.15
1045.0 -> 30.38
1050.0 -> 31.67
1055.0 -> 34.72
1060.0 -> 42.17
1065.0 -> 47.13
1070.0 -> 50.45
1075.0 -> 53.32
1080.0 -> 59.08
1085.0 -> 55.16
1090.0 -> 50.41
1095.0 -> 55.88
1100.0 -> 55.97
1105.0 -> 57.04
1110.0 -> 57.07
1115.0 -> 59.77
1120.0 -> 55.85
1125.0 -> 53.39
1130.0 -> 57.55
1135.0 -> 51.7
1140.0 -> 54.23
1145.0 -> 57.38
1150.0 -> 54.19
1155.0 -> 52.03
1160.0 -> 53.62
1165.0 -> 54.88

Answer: 1.6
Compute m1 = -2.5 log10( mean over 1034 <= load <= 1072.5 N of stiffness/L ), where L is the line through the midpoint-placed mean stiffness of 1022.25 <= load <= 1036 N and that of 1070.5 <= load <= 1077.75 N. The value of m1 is 0.25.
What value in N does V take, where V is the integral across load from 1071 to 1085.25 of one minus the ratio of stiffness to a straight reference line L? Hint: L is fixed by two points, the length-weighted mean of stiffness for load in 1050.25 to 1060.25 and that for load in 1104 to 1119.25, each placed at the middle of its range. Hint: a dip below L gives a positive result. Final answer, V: -3.3 N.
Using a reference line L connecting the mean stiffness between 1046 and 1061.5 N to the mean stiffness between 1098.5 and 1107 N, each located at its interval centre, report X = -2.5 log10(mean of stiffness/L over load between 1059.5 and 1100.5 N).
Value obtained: -0.13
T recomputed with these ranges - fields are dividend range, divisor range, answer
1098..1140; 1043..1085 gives 1.26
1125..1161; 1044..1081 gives 1.25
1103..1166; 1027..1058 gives 1.51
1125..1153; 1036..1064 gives 1.53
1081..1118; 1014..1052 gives 1.38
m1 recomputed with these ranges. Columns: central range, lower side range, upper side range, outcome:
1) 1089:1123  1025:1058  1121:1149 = -0.141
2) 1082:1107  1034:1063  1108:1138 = -0.144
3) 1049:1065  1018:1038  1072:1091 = 0.293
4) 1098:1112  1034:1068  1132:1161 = -0.209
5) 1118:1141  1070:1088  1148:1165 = -0.011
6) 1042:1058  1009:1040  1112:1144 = 0.420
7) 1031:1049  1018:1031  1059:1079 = 0.305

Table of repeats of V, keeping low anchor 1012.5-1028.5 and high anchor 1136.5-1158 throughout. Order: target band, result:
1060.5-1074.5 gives 0.46 N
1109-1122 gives -1.25 N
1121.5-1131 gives -0.35 N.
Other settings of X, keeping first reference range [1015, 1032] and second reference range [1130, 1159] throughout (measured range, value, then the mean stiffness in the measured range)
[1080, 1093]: -0.07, 54.1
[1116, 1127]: -0.05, 55.4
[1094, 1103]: -0.09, 56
